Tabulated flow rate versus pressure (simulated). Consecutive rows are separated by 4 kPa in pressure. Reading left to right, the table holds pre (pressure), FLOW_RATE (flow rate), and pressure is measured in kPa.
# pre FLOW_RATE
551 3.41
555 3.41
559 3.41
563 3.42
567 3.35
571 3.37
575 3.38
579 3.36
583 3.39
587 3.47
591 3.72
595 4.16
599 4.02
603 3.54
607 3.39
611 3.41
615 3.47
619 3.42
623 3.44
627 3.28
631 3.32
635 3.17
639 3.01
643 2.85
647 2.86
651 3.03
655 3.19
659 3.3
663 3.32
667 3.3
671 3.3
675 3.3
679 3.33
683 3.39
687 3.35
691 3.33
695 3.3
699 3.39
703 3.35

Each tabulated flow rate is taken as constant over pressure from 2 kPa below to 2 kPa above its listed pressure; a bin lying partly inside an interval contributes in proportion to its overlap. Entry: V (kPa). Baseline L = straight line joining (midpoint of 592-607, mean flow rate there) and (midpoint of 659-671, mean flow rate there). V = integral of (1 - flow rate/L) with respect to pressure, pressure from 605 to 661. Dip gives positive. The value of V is 5.3 kPa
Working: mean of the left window 3.83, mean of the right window 3.31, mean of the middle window 3.22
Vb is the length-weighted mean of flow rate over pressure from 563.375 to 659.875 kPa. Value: 3.37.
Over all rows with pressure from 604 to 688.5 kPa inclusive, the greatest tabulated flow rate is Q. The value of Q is 3.47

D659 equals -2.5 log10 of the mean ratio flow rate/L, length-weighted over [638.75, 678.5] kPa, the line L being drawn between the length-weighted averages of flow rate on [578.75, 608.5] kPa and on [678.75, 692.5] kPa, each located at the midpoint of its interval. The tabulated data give 0.09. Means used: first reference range 3.65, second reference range 3.35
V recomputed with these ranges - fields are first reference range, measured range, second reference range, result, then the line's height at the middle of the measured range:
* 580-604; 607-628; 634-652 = -0.4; 3.34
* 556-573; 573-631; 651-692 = -2.9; 3.36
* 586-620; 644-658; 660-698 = 1.6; 3.44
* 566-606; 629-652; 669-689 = 2.6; 3.43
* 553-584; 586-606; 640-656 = -3.3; 3.24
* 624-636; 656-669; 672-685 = 0.1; 3.32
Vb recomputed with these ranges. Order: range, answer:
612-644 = 3.26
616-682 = 3.22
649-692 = 3.28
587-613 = 3.69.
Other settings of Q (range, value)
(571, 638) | 4.16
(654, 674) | 3.32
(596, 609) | 4.02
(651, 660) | 3.3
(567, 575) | 3.38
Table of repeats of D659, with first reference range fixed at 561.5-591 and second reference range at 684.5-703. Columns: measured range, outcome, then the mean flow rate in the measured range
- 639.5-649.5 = 0.169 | 2.89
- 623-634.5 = 0.024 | 3.31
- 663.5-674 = 0.018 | 3.3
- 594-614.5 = -0.082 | 3.66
